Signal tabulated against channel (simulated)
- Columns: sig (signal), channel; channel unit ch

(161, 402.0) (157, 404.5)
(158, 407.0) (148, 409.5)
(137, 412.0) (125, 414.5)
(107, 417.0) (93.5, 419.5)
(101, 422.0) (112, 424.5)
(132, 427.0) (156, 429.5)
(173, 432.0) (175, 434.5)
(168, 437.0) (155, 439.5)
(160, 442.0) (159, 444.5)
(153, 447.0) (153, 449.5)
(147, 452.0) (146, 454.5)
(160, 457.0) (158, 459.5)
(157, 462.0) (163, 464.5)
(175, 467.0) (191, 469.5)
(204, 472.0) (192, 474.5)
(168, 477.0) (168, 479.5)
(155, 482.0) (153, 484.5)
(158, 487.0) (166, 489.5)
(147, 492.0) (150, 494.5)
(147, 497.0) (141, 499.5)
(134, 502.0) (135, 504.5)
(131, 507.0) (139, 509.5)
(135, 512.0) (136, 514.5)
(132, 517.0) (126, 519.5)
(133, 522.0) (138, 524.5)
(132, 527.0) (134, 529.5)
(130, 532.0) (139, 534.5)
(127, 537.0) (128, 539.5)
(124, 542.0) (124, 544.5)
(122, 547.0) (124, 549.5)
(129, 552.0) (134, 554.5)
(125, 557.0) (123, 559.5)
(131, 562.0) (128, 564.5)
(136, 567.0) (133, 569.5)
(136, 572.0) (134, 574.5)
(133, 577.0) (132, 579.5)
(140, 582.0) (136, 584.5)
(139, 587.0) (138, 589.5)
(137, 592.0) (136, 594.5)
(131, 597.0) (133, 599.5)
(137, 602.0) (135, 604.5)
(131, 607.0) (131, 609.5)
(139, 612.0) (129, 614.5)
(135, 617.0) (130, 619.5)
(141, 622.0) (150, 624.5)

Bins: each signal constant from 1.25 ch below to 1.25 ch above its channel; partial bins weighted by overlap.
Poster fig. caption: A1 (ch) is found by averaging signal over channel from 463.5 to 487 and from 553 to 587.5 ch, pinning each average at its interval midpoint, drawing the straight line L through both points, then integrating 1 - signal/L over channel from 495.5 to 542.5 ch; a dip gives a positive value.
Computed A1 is 6.3 ch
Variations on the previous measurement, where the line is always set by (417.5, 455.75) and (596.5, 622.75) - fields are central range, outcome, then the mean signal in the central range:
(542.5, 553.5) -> 1.0 ch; 125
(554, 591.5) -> 0.8 ch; 133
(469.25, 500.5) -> -4.9 ch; 164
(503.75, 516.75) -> 0.5 ch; 135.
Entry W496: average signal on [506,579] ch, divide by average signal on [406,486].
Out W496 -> 0.9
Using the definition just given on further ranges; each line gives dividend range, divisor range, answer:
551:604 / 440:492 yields 0.81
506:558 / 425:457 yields 0.84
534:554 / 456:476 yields 0.72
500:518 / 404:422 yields 1.05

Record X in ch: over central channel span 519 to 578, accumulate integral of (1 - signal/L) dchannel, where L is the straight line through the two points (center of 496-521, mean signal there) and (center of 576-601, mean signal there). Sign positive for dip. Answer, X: 2.3 ch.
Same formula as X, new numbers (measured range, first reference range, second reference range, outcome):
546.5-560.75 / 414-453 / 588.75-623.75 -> 1.1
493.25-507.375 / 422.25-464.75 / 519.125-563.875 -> -0.1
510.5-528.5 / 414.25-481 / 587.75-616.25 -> 1.5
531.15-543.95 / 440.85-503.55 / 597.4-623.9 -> 1.6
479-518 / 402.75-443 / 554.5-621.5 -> -2.1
